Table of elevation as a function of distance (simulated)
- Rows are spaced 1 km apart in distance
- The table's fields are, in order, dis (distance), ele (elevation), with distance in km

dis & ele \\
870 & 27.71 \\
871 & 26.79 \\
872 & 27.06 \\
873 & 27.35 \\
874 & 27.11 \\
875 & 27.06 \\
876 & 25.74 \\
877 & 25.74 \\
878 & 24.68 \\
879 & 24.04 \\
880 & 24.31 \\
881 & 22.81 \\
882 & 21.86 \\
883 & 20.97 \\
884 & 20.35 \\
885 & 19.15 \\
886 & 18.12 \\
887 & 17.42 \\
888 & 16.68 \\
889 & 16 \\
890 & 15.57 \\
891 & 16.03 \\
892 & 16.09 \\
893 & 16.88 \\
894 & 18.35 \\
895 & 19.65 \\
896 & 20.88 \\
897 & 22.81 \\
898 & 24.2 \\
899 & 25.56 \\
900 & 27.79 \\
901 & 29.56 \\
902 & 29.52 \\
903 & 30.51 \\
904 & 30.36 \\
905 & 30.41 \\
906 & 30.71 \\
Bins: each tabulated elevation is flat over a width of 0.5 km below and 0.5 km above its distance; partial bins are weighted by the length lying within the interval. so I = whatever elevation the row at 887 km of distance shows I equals 17.42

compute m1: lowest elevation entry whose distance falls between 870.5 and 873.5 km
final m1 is 26.79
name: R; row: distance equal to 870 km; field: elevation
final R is 27.71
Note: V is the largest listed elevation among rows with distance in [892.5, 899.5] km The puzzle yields 25.56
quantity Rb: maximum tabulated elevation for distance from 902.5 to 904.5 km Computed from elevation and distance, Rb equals 30.51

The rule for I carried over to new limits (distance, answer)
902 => 29.52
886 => 18.12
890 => 15.57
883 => 20.97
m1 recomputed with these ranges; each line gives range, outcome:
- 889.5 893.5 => 15.57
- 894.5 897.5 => 19.65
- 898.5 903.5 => 25.56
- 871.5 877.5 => 25.74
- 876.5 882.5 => 21.86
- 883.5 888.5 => 16.68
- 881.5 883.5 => 20.97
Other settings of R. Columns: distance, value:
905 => 30.41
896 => 20.88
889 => 16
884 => 20.35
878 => 24.68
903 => 30.51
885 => 19.15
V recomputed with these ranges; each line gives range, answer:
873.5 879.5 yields 27.11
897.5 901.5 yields 29.56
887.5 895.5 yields 19.65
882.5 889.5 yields 20.97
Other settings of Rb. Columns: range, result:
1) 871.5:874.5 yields 27.35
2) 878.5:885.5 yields 24.31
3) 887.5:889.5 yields 16.68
